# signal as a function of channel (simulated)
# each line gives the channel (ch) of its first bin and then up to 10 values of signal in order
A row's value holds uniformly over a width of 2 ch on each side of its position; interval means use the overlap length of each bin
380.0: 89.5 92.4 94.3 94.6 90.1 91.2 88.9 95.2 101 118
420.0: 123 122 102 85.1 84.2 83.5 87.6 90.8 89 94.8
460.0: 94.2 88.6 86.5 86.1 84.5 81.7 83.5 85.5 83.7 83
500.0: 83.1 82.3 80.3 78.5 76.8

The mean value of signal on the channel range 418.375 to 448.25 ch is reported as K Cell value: 97.3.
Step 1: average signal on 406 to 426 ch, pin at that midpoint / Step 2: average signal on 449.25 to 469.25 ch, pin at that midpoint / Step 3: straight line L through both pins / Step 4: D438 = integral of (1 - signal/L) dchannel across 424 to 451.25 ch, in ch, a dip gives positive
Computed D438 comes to 2.7 ch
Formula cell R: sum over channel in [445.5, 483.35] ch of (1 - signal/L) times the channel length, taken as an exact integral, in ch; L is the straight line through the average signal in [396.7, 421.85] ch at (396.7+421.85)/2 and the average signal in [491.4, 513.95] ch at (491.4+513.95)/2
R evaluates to 0.76 ch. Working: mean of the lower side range 102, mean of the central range 88.3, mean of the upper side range 81.7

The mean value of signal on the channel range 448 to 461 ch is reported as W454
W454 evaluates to 92.3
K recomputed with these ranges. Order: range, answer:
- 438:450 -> 87.3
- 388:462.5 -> 96.3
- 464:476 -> 86.4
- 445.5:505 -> 86.6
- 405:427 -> 110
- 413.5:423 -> 120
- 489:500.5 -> 83.5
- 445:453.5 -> 89.7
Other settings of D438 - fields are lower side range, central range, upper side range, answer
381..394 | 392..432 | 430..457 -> -5.0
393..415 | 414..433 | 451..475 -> -3.8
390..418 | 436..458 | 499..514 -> 0.4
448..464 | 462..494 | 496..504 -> 0.9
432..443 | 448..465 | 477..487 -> -1.6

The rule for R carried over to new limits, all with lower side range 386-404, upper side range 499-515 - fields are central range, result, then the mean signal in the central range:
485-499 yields -0.30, 84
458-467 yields -0.60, 90.9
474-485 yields 0.03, 83.2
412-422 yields -2.97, 117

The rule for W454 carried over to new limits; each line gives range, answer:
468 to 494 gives 84.3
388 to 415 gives 94.5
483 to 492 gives 84.4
